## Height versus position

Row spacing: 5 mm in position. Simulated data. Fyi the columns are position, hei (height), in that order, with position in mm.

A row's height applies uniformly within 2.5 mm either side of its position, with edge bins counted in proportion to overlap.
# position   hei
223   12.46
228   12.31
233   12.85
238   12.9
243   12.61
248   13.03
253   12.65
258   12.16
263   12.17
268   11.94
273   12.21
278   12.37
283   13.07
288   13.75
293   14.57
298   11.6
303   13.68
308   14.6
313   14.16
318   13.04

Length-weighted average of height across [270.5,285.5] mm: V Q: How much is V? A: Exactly 12.6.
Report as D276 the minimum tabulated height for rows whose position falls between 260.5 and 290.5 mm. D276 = 11.94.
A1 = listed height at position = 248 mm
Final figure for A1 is 13.03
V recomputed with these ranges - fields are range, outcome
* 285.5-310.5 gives 13.6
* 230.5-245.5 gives 12.8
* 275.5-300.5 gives 13.1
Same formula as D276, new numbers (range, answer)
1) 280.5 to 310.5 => 11.6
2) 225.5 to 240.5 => 12.31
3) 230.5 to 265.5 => 12.16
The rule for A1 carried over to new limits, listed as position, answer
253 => 12.65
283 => 13.07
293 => 14.57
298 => 11.6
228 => 12.31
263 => 12.17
